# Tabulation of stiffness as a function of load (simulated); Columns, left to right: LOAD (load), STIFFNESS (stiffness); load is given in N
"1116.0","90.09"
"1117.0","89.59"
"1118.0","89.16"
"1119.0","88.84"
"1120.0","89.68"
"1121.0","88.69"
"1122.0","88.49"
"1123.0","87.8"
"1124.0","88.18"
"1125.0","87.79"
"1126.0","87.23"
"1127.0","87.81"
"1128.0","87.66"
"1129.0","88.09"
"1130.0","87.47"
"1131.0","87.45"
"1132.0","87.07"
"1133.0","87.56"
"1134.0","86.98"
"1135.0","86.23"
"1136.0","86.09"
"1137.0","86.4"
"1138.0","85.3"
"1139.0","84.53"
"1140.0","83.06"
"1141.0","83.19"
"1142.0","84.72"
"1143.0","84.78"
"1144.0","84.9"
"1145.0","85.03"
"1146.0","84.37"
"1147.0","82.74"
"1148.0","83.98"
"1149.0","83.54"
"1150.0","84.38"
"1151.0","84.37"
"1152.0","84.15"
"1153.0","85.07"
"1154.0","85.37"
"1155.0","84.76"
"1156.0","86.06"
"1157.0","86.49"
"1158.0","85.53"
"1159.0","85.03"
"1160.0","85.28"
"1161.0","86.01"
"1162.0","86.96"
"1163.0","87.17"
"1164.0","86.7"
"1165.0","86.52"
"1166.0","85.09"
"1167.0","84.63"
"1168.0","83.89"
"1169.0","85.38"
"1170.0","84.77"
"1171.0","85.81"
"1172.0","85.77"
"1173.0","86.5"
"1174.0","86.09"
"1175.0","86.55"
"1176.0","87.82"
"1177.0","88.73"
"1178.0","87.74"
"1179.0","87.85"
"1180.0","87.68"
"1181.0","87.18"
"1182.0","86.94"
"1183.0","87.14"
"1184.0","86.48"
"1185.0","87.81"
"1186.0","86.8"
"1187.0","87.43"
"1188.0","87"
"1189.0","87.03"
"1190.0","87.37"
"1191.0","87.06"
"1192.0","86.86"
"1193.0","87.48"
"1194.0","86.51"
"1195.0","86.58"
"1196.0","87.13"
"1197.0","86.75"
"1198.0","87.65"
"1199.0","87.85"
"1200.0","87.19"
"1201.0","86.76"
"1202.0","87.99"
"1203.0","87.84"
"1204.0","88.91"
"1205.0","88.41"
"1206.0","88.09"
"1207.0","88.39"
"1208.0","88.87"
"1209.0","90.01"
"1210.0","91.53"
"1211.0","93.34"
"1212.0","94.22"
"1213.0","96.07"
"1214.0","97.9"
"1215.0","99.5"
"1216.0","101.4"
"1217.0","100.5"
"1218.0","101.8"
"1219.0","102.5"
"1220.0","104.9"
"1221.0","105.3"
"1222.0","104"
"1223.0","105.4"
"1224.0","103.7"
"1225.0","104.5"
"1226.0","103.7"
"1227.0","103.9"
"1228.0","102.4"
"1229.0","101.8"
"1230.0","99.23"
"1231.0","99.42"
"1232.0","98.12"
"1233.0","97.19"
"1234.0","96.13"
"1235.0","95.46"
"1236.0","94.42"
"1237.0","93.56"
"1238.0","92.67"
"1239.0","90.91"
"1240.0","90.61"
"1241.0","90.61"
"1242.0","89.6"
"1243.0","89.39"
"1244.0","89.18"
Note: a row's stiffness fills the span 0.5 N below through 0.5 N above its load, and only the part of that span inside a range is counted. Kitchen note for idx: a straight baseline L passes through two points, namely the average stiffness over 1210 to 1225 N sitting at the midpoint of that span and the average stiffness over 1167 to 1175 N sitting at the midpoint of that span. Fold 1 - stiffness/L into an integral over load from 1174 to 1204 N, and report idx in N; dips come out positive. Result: 1.3 N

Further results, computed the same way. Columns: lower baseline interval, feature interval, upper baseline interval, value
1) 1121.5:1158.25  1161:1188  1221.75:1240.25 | 1.2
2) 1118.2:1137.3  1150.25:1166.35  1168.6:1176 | 0.2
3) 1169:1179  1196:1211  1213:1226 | 1.3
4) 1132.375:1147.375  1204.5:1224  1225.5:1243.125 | -0.7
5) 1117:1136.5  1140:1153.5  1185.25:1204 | 0.5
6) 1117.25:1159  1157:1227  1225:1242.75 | 1.3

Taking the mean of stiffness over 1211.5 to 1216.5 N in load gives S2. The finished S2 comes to 97.8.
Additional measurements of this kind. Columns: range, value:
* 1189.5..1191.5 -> 87.2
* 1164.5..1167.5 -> 85.4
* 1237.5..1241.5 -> 91.2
